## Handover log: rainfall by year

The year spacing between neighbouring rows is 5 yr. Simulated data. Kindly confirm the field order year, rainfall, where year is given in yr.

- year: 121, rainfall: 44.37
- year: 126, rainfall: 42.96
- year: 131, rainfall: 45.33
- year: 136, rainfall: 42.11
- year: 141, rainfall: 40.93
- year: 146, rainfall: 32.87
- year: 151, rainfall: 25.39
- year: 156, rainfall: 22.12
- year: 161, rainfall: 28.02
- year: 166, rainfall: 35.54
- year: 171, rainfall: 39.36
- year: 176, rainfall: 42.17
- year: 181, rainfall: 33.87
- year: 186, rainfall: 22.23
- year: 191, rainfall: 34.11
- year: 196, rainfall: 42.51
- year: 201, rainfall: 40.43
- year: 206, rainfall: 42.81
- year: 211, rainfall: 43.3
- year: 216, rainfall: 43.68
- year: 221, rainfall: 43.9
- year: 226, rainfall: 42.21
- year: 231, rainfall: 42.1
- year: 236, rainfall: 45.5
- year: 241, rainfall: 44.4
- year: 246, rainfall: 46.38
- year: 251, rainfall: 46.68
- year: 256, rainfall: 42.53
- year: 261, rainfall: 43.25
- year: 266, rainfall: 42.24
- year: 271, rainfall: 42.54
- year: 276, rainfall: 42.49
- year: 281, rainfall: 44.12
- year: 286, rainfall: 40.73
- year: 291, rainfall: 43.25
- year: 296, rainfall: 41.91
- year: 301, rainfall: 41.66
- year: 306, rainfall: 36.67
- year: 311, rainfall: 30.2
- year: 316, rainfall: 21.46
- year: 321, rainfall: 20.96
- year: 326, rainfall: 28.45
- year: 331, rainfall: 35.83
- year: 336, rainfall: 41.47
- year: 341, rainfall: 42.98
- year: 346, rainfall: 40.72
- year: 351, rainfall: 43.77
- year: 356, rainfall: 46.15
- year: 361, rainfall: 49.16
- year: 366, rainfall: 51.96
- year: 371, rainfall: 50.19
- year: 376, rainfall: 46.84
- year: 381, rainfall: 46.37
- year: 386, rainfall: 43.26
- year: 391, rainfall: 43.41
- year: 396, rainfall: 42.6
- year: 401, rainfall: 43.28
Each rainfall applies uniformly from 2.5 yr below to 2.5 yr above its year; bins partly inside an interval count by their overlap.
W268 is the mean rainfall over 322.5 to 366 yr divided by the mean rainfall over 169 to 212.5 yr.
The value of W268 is 1.09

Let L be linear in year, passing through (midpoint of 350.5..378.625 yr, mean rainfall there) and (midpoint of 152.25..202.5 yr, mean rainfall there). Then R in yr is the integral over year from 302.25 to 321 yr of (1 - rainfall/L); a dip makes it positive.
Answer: 6.4 yr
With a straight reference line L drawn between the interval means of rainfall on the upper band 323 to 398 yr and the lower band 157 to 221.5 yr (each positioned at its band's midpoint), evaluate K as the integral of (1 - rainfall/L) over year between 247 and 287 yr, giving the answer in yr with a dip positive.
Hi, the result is -3.2 yr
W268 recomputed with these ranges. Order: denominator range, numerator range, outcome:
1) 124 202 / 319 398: 1.19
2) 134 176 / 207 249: 1.30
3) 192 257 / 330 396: 1.04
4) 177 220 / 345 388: 1.22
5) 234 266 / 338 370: 1.03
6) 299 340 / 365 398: 1.43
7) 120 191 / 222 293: 1.23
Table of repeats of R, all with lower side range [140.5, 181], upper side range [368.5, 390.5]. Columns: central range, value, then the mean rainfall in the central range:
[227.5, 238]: -1.7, 43.6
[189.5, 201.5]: -1.4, 39.2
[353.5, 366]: -0.9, 48.5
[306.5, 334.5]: 9.3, 28.5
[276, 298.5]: -1.0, 42.5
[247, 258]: -1.8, 44.9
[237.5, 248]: -2.0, 45.4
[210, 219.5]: -1.9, 43.6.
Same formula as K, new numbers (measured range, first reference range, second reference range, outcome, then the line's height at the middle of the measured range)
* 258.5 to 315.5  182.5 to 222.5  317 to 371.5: -0.7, 39.7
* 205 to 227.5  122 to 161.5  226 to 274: -1.1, 41.3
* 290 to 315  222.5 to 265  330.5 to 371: 3.9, 44.5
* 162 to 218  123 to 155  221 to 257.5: 4.4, 41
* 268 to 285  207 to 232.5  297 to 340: -2.6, 37.2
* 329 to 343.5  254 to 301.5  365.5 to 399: 1.4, 44.5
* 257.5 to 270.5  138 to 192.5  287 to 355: -2.9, 35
